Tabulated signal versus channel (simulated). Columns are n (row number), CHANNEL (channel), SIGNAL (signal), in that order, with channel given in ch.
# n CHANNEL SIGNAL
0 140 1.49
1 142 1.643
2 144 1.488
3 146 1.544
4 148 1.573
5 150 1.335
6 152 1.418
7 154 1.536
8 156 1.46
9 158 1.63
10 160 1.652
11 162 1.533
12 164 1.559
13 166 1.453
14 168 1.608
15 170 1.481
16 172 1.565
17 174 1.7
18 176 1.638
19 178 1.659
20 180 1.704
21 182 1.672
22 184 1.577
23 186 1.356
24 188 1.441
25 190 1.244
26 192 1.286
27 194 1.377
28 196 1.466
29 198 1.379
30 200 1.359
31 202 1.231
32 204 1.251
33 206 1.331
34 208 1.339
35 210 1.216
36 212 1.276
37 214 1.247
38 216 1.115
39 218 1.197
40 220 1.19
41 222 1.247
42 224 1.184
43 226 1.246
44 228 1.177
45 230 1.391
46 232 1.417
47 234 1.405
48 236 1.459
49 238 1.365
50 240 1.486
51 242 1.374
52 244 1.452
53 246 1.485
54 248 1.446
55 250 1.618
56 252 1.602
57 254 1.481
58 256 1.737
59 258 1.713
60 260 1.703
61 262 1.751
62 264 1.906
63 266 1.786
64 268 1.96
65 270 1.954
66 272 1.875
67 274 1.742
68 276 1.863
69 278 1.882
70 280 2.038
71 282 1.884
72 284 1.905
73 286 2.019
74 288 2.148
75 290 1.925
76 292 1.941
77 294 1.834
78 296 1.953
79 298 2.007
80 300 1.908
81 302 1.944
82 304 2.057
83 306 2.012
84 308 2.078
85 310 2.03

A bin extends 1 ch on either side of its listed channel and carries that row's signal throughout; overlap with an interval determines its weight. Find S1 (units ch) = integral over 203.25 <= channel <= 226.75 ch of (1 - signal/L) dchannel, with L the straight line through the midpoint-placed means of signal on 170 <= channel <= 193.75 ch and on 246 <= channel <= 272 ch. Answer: 5.4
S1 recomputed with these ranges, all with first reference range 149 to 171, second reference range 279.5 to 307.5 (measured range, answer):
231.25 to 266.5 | 5.0 ch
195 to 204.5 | 1.8 ch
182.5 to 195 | 1.7 ch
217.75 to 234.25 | 4.5 ch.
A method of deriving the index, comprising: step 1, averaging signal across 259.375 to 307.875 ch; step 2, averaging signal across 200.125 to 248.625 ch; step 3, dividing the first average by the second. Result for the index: 1.46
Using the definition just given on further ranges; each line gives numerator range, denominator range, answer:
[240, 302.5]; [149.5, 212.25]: 1.23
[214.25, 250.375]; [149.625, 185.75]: 0.86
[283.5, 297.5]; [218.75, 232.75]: 1.56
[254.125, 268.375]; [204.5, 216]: 1.40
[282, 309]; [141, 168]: 1.29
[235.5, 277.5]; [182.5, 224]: 1.27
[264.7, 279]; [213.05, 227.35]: 1.55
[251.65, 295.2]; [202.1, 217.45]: 1.48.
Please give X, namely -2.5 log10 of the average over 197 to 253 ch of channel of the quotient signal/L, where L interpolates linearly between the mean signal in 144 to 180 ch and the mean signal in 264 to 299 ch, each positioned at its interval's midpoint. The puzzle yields 0.291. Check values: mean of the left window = 1.55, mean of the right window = 1.92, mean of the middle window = 1.34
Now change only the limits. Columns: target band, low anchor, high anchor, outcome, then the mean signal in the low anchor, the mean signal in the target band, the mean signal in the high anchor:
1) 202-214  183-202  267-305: 0.16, 1.38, 1.28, 1.94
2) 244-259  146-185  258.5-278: 0.14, 1.57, 1.57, 1.84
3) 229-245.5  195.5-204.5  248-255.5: 0.06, 1.33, 1.42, 1.56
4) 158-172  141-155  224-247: -0.05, 1.51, 1.55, 1.38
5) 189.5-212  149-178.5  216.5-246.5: 0.09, 1.55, 1.32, 1.33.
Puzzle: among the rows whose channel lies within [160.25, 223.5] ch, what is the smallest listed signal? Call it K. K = 1.115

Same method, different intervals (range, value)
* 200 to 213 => 1.216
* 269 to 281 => 1.742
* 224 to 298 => 1.177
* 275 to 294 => 1.834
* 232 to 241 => 1.365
